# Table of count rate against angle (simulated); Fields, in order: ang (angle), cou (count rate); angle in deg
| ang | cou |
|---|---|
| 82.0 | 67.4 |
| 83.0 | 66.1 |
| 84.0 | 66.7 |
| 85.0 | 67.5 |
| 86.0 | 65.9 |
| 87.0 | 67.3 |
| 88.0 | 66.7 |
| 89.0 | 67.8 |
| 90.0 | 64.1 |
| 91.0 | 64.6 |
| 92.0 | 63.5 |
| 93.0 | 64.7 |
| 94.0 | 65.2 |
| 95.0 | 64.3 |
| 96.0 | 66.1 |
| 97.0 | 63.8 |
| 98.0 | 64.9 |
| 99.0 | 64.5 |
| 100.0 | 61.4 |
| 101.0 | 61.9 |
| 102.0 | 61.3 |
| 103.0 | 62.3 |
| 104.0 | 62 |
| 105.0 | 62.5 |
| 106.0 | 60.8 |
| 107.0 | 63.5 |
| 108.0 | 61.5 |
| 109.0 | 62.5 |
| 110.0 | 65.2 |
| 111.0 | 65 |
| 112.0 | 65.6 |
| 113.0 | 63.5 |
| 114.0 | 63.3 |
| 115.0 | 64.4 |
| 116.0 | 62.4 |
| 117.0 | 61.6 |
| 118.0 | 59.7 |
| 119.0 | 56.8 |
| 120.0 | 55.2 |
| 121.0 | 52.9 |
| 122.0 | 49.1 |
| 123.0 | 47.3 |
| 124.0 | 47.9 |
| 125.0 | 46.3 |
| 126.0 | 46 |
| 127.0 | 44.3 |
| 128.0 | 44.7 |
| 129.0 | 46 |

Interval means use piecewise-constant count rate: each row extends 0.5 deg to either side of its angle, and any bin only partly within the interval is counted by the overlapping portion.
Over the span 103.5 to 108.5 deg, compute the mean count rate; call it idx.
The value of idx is 62.1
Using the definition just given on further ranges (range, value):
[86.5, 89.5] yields 67.3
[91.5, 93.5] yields 64.1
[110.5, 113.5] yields 64.7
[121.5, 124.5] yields 48.1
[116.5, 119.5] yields 59.4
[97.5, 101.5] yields 63.2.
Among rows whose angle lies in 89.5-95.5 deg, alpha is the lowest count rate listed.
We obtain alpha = 63.5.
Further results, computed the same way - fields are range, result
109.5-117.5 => 61.6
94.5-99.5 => 63.8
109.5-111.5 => 65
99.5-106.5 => 60.8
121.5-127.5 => 44.3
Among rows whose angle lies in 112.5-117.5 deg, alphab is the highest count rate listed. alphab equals 64.4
